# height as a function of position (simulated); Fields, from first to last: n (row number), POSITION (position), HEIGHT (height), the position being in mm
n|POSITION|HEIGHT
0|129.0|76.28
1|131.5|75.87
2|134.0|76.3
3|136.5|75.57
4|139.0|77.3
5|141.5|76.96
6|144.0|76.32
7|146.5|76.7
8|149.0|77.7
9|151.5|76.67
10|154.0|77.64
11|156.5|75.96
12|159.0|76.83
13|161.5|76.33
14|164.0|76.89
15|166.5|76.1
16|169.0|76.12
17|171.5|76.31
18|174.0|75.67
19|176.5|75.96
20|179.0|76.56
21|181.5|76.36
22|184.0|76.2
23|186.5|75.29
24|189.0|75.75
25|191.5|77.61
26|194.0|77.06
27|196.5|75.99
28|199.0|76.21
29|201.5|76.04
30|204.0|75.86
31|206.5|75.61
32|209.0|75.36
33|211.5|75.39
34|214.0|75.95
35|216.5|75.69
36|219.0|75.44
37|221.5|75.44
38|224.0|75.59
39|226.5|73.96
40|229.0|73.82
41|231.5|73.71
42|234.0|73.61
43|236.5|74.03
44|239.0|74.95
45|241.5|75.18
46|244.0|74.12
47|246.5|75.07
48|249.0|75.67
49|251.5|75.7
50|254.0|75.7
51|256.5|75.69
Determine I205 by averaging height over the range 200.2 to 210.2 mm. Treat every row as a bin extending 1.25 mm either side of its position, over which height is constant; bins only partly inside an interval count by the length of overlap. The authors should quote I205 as 75.7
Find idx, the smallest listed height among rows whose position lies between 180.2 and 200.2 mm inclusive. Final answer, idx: 75.29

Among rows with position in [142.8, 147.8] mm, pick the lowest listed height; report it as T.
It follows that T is 76.32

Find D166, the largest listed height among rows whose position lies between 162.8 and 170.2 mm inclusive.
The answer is 76.89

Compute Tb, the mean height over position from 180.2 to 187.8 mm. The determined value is 76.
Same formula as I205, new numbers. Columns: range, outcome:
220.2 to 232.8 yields 74.5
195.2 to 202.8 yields 76.1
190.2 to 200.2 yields 76.7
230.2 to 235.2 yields 73.7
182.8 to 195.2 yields 76.4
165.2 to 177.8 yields 76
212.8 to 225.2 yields 75.6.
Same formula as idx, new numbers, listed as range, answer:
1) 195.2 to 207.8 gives 75.61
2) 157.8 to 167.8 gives 76.1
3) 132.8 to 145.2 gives 75.57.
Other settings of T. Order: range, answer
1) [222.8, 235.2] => 73.61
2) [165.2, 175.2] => 75.67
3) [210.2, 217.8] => 75.39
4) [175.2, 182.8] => 75.96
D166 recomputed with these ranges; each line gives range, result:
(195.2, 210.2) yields 76.21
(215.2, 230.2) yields 75.69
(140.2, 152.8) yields 77.7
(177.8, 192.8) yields 77.61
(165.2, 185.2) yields 76.56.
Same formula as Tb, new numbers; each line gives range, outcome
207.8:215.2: 75.6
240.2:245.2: 74.7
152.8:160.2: 76.8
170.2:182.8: 76.2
